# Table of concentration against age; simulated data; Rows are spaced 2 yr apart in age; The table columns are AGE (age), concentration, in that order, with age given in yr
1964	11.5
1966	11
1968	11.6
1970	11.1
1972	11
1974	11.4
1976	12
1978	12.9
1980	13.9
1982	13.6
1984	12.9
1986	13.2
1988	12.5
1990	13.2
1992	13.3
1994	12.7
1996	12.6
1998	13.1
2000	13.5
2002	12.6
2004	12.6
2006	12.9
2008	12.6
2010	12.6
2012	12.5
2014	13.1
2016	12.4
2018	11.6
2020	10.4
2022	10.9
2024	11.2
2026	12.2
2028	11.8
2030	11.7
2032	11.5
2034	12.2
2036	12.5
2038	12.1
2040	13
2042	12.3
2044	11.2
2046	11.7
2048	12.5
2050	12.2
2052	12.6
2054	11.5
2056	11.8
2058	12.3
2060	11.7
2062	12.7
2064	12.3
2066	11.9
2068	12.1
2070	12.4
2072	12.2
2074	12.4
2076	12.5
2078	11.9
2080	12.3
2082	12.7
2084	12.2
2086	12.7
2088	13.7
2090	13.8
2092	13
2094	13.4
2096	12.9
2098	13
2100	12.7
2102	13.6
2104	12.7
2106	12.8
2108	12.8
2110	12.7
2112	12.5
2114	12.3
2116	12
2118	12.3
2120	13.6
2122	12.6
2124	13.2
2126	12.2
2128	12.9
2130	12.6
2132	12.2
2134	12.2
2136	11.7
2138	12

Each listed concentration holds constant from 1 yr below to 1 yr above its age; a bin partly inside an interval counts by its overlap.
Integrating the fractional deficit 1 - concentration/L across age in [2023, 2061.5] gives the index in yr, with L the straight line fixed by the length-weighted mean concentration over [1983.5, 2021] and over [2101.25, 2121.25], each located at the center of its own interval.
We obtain 2.0 yr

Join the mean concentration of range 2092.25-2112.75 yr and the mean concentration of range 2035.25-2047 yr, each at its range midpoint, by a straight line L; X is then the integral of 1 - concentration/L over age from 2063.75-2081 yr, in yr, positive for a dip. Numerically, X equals 0.4 yr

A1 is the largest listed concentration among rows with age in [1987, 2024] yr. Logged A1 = 13.5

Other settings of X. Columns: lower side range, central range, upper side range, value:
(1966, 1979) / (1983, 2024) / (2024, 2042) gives -2.3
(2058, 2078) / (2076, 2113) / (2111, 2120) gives -1.5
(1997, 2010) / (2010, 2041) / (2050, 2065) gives 1.5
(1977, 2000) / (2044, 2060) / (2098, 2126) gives 1.1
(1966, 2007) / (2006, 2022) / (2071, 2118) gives 0.6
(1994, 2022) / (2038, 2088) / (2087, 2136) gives 1.6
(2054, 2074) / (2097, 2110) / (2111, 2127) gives -0.5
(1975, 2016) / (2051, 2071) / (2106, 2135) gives 1.0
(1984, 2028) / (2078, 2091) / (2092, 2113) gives 0.0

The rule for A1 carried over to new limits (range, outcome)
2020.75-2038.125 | 12.5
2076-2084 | 12.7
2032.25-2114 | 13.8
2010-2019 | 13.1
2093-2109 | 13.6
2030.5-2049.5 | 13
